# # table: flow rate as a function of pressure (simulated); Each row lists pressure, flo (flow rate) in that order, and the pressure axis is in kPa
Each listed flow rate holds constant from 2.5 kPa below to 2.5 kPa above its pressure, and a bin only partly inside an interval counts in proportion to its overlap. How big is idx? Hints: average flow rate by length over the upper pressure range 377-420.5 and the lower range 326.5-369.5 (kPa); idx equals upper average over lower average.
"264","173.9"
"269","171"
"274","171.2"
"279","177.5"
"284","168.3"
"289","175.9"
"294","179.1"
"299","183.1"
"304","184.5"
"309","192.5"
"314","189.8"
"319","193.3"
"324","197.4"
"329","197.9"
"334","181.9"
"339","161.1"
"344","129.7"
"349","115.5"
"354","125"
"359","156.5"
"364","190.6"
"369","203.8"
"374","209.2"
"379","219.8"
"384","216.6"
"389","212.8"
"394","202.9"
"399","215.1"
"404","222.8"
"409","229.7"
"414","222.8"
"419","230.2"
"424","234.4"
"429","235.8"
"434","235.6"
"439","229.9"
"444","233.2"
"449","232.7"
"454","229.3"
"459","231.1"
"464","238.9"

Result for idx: 1.4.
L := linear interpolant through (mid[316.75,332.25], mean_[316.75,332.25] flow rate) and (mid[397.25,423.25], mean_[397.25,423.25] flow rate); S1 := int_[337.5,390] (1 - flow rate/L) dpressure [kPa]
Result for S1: 8.57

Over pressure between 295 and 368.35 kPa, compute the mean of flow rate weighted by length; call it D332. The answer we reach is 172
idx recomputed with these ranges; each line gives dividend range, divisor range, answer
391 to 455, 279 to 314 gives 1.25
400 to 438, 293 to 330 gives 1.21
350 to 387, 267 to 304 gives 1.06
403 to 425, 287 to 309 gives 1.25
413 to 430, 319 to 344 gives 1.28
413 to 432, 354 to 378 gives 1.25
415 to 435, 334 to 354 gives 1.67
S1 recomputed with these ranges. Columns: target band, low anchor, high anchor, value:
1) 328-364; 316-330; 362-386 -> 8.6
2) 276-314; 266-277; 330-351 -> -3.7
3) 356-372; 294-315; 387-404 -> 1.6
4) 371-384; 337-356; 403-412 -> -2.5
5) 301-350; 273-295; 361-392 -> 3.2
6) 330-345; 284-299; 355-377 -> 1.5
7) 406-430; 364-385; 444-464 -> -0.9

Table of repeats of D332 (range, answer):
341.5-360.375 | 130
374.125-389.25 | 216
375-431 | 222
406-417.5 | 226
